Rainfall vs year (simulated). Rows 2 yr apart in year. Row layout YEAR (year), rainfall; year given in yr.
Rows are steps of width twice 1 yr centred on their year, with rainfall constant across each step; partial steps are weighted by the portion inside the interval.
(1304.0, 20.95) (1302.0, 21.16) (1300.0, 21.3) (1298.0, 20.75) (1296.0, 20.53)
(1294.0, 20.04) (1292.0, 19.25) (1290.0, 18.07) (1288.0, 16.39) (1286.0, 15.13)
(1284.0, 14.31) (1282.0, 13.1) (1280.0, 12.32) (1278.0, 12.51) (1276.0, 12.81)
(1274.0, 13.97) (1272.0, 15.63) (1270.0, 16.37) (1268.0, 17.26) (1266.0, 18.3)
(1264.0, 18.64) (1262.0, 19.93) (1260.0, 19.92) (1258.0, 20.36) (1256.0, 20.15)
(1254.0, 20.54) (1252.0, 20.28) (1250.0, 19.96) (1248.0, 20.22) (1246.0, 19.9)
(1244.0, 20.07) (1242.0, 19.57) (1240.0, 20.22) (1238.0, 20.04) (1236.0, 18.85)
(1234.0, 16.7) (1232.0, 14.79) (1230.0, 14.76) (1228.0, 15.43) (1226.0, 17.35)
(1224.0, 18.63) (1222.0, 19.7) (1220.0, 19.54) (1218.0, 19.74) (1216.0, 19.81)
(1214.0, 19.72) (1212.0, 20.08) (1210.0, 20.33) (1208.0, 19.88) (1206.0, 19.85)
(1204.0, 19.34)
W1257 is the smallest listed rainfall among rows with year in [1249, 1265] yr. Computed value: 18.64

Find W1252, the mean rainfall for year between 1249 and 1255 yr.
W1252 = 20.3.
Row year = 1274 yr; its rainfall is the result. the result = 13.97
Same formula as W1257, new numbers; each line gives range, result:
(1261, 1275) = 13.97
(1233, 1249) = 16.7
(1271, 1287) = 12.32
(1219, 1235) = 14.76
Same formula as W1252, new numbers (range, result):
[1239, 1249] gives 20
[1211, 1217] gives 19.9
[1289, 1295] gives 19.1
